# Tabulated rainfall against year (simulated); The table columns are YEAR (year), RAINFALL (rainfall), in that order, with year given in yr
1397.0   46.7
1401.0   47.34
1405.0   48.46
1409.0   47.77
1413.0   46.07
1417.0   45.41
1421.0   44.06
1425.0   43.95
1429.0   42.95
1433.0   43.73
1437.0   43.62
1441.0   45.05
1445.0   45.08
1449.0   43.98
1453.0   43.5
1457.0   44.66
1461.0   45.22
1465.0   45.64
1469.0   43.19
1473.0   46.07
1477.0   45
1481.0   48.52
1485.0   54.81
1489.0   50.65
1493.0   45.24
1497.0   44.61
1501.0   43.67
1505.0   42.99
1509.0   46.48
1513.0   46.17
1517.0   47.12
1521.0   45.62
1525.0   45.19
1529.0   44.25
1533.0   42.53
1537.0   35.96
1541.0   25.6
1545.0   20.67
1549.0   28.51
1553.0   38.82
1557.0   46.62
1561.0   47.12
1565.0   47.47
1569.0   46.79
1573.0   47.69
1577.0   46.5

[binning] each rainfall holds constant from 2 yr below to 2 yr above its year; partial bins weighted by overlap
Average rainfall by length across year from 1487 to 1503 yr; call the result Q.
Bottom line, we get 46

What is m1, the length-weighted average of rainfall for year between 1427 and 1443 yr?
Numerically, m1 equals 43.8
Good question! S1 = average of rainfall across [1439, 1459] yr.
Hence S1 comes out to 44.5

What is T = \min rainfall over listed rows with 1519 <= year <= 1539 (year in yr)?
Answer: 35.96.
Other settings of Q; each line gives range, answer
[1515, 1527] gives 46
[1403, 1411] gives 48.1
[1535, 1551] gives 27.7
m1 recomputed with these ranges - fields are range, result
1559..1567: 47.3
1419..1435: 43.7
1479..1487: 51.7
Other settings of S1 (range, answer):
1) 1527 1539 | 40.9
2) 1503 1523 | 45.7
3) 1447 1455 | 43.7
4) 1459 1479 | 45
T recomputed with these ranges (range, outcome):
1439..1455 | 43.5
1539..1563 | 20.67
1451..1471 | 43.19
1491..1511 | 42.99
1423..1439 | 42.95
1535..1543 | 25.6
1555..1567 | 46.62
